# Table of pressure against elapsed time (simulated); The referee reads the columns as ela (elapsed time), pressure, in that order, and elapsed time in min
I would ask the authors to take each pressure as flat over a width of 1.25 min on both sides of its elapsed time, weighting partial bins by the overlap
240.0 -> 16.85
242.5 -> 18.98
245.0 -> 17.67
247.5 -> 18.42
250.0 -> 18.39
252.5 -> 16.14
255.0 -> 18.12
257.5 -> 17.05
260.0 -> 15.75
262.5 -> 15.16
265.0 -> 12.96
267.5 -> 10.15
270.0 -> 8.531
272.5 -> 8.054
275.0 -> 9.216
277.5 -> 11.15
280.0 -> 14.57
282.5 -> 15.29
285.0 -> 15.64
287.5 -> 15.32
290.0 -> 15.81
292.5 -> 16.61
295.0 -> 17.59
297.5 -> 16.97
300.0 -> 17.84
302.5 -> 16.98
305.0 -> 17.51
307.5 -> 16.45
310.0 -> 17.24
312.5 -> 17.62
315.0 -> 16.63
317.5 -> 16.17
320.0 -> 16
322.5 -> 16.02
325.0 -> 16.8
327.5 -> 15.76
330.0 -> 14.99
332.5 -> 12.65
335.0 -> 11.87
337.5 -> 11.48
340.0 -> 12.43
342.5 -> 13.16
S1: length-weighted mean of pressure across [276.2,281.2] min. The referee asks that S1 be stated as 12.8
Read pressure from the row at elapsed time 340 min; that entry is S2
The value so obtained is 12.43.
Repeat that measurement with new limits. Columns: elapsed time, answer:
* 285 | 15.64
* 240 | 16.85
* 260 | 15.75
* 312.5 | 17.62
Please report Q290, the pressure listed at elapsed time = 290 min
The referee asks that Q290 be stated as 15.81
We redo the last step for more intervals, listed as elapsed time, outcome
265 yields 12.96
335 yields 11.87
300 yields 17.84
